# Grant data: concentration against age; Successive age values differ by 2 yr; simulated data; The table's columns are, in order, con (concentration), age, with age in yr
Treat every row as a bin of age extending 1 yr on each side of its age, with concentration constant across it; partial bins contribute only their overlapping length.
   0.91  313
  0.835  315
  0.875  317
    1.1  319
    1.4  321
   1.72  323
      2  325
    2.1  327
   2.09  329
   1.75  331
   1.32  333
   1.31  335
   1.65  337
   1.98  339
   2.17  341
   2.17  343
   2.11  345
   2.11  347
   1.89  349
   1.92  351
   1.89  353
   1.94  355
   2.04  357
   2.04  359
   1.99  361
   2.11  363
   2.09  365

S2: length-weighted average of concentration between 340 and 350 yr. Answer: 2.09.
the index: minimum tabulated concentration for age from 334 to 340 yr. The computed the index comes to 1.31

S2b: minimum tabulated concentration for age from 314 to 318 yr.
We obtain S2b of 0.835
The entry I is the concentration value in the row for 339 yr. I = 1.98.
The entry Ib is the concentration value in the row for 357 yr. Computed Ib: 2.04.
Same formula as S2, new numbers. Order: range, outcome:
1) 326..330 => 2.09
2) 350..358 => 1.95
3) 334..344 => 1.86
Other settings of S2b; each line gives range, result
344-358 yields 1.89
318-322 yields 1.1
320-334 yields 1.32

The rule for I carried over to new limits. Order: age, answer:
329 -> 2.09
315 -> 0.835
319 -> 1.1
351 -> 1.92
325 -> 2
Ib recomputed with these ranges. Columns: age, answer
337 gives 1.65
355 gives 1.94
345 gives 2.11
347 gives 2.11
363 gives 2.11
